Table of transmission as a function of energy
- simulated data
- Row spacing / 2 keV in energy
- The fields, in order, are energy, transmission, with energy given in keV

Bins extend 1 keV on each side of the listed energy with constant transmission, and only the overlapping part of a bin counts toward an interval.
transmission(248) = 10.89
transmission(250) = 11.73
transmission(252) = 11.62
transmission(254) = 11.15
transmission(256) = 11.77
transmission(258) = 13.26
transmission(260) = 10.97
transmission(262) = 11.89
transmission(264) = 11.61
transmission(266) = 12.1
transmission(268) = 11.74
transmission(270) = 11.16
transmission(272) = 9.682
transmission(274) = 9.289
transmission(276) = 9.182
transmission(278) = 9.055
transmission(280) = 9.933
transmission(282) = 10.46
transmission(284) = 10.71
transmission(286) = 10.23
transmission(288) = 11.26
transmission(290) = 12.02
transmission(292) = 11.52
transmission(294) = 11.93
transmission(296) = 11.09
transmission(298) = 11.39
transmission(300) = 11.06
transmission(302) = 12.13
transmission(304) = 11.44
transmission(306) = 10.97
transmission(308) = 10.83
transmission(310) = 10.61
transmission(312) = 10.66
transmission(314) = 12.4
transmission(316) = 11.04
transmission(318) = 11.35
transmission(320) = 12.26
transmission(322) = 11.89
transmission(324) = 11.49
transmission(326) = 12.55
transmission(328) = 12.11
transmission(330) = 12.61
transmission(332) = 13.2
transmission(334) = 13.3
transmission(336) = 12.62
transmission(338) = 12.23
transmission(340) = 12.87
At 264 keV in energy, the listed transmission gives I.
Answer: 11.61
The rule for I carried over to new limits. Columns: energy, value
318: 11.35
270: 11.16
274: 9.289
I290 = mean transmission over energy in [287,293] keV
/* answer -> 11.6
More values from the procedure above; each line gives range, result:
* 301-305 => 11.8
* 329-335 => 13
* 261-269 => 11.8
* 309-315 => 11.2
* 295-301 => 11.2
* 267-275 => 10.5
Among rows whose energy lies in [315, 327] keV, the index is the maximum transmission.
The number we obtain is 12.55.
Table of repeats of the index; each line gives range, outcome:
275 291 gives 12.02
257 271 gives 13.26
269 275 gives 11.16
